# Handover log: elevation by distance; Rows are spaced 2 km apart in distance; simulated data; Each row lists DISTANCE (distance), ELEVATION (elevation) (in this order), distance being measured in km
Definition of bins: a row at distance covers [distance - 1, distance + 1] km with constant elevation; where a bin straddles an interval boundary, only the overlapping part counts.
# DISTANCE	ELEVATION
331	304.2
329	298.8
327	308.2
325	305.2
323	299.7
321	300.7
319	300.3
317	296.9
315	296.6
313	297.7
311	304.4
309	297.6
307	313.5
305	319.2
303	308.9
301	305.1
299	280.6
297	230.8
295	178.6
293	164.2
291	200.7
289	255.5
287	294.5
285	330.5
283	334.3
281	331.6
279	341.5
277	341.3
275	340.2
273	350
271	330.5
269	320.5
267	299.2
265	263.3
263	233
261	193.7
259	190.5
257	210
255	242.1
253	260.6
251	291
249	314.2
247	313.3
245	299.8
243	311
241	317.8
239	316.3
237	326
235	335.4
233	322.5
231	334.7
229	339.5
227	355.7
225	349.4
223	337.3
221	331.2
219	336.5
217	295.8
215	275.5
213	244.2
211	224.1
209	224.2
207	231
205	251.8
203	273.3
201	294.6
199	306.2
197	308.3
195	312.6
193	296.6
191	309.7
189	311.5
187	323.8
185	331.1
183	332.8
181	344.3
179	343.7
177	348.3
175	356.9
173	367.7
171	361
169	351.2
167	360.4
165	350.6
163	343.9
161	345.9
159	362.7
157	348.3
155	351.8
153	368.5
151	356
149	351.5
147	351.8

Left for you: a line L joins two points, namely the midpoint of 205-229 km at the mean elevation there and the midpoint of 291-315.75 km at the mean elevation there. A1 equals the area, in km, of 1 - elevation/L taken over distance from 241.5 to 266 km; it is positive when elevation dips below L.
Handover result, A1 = 1.9 km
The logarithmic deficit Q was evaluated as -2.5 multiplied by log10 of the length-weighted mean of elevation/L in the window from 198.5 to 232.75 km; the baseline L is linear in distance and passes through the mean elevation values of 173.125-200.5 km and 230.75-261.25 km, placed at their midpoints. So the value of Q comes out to 0.04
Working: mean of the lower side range 326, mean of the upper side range 287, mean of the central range 295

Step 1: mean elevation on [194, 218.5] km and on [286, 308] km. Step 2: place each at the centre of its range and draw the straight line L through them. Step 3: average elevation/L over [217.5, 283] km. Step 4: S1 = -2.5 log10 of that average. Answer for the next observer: -0.15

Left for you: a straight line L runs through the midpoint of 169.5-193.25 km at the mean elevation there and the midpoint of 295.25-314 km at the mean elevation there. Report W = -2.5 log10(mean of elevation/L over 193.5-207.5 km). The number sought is 0.16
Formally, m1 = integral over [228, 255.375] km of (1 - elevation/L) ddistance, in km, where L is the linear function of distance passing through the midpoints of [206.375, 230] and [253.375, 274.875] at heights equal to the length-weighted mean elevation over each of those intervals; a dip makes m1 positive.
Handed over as -2.8 km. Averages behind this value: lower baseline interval 296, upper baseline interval 266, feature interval 310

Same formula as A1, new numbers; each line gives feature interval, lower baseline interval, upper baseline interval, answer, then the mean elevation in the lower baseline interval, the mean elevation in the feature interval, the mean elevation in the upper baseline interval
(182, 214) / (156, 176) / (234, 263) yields 3.9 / 355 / 286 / 278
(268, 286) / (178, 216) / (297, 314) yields -2.3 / 292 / 336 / 299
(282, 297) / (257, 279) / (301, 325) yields 2.2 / 285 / 250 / 303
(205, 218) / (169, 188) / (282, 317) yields 3.1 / 346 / 249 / 278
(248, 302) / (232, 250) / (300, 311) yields 6.5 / 317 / 275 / 308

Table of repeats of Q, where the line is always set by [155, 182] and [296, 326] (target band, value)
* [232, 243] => 0.01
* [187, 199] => 0.11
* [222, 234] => -0.03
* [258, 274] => 0.15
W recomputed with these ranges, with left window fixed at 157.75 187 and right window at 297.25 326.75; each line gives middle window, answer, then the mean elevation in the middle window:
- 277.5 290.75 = 0.00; 309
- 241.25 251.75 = 0.06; 307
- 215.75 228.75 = -0.01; 333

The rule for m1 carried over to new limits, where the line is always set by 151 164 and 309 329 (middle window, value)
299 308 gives -0.07 km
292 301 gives 2.46 km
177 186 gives 0.18 km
